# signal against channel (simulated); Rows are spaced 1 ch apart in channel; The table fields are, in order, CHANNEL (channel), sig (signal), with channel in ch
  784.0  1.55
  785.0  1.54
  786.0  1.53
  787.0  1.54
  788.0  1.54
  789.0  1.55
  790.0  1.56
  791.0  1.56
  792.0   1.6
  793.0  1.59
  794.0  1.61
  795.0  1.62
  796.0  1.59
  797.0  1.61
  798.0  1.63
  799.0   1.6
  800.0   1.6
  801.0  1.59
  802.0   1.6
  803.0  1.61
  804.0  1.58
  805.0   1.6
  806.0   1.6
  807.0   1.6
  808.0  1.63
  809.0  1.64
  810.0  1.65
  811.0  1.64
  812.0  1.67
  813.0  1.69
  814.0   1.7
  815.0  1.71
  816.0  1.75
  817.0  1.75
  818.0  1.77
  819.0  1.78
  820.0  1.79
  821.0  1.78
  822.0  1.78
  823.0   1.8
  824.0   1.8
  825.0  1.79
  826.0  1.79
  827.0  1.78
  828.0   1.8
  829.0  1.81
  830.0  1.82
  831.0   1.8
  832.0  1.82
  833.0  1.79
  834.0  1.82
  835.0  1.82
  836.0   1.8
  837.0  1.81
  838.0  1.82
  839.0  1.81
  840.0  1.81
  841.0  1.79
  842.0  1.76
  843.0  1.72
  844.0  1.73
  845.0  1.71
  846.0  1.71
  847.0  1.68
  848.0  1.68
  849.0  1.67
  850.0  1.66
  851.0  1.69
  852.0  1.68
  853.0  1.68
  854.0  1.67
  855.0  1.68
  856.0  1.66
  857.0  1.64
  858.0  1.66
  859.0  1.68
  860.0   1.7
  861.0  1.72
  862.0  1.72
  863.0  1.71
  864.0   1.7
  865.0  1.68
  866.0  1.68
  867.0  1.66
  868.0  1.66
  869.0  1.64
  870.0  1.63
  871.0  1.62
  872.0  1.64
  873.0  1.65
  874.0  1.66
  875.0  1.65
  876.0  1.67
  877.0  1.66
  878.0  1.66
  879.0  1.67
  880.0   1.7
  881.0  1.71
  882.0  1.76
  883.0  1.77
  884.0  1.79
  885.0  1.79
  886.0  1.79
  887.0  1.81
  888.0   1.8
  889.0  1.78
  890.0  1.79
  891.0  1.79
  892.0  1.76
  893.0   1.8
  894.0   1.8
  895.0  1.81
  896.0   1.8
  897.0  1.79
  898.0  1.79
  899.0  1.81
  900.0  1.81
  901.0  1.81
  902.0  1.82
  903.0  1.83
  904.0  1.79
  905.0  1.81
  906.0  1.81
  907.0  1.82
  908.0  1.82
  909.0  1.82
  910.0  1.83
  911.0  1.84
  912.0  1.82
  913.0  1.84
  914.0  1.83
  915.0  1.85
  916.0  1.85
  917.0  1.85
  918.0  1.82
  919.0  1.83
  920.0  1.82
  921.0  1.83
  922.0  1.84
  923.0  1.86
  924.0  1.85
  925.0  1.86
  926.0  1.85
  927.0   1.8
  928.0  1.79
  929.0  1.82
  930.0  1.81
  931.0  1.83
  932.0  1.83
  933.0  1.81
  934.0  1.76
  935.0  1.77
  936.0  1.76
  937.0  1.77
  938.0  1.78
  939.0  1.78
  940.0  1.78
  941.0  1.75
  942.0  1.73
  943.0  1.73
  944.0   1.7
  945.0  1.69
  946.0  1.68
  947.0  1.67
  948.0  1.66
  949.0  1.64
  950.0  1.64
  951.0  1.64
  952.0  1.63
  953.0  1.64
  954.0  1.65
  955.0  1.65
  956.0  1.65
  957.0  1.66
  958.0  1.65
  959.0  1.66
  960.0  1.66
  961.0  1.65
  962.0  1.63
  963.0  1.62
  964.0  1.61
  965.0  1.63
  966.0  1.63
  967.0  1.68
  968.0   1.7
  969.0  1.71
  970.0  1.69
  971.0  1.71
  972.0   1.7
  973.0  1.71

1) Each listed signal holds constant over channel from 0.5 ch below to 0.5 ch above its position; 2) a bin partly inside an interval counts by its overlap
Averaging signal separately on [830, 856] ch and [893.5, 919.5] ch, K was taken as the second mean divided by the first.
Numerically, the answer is 1.04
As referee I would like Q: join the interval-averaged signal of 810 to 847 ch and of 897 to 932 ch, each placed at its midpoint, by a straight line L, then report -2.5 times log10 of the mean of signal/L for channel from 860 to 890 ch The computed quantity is 0.06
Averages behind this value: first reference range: 1.77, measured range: 1.7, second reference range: 1.82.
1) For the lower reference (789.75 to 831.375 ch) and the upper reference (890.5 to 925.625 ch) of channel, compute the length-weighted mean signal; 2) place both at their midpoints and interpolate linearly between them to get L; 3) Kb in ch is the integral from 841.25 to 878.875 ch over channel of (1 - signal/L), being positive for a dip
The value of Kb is 1.6 ch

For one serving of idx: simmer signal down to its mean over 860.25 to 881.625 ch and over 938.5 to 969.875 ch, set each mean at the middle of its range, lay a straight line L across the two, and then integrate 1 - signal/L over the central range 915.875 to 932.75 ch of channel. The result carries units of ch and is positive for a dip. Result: -1.6 ch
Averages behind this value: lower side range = 1.67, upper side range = 1.67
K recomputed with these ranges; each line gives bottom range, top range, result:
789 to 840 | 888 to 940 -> 1.06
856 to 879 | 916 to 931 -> 1.10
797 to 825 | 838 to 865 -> 1.02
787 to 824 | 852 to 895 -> 1.04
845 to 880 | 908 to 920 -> 1.10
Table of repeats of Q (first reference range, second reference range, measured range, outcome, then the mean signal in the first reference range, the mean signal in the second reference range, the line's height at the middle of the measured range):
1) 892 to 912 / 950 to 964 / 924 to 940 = -0.05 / 1.81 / 1.64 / 1.72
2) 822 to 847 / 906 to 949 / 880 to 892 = 0.01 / 1.79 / 1.79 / 1.79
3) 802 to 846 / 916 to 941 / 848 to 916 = 0.03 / 1.74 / 1.81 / 1.78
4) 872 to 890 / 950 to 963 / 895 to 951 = -0.07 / 1.72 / 1.65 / 1.68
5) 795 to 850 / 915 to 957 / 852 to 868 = 0.03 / 1.72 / 1.76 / 1.73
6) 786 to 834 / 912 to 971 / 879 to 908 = -0.04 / 1.68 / 1.74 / 1.72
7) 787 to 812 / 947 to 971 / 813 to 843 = -0.11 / 1.6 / 1.65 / 1.61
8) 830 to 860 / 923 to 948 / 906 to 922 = -0.04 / 1.73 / 1.77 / 1.76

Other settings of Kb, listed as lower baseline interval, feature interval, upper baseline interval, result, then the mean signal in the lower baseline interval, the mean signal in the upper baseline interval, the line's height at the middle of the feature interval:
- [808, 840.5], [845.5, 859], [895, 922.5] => 0.8 ch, 1.77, 1.82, 1.78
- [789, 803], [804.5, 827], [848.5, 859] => -1.3 ch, 1.6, 1.67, 1.62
